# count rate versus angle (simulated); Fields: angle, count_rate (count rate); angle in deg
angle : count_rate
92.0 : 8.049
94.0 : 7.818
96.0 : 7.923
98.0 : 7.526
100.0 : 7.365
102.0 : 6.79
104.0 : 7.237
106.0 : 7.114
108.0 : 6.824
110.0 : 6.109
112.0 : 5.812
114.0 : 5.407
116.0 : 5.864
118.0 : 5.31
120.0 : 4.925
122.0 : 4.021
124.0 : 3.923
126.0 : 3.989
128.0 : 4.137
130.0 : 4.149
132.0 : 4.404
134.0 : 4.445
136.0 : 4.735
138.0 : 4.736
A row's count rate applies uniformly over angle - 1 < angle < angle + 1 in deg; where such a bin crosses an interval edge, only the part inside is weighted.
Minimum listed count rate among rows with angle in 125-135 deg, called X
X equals 3.989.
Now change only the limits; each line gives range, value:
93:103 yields 6.79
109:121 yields 4.925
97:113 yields 5.812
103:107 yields 7.114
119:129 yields 3.923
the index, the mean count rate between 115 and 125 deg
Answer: 4.81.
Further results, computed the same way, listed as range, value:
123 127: 3.96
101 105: 7.01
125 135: 4.22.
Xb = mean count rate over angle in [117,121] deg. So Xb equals 5.12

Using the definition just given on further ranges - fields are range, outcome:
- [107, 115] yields 6.04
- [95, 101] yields 7.6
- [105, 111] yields 6.68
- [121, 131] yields 4.04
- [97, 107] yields 7.21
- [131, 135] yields 4.42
